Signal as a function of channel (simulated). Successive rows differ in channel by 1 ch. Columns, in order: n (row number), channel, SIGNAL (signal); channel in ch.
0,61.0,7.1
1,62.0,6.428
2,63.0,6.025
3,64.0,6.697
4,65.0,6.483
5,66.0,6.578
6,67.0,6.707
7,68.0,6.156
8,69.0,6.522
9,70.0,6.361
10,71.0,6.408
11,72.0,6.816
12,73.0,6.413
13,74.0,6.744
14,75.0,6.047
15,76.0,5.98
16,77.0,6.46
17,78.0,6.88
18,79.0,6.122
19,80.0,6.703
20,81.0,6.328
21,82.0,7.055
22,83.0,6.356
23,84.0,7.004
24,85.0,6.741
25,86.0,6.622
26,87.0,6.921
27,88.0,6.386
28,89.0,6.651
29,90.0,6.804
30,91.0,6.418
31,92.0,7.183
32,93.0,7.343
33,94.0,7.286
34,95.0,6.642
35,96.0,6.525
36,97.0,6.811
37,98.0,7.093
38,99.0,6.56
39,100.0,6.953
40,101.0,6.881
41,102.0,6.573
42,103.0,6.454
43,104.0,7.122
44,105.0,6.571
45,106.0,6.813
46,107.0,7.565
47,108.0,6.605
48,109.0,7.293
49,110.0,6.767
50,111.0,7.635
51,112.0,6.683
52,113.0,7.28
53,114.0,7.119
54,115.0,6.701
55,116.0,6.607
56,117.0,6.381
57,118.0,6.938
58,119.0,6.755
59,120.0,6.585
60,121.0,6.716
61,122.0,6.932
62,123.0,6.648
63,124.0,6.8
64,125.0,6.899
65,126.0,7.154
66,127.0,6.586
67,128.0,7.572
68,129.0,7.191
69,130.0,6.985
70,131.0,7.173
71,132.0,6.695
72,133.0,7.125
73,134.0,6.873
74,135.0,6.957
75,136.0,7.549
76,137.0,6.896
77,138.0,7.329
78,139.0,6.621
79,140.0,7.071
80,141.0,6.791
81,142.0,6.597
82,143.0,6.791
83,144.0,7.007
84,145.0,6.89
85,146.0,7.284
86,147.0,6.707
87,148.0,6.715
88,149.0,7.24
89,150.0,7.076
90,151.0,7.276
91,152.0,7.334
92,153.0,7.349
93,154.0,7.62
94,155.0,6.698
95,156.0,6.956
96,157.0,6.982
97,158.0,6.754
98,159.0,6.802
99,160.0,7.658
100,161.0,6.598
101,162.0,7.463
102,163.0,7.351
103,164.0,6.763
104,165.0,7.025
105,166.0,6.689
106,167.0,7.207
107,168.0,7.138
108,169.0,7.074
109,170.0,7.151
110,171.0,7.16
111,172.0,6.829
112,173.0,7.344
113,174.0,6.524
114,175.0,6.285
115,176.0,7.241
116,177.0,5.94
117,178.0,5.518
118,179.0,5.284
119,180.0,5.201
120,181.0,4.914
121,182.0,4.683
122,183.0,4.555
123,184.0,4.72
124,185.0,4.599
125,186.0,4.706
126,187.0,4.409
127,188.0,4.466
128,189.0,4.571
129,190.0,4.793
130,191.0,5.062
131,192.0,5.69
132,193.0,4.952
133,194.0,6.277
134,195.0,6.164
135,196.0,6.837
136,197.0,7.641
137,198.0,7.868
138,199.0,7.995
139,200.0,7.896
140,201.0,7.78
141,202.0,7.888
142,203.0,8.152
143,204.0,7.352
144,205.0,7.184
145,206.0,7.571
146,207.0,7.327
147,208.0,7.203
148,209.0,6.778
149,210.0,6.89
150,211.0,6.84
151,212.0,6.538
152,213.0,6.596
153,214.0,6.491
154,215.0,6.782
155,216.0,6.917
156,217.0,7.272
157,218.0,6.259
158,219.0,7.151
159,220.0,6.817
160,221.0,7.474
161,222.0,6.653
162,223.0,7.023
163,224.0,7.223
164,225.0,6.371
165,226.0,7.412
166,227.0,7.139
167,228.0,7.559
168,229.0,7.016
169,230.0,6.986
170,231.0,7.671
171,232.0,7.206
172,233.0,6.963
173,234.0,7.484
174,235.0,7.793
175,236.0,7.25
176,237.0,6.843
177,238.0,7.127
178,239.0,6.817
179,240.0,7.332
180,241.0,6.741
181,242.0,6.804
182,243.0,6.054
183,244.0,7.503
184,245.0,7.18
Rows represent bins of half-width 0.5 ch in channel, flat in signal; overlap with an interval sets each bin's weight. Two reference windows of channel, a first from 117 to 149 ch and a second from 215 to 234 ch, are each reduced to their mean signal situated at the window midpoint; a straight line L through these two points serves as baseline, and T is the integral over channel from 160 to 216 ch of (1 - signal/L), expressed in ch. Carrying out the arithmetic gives 4.5 ch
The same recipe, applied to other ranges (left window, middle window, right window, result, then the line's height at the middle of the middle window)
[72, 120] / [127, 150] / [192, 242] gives -0.42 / 6.87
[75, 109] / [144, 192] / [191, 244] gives 3.85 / 6.91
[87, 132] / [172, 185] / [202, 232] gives 2.44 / 7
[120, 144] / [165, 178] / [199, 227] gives 0.36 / 7.03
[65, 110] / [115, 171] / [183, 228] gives -2.92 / 6.64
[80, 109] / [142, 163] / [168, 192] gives -3.64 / 6.02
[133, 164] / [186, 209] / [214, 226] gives 1.29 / 6.95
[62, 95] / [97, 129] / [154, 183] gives -1.38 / 6.6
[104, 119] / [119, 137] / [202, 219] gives -0.04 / 6.95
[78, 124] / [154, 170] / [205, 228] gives -0.34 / 6.89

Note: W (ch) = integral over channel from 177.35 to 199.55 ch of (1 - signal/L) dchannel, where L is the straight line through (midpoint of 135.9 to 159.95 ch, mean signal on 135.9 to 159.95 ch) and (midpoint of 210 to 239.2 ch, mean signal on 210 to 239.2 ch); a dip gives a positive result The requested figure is 4.8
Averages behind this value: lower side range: 7.02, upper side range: 7.02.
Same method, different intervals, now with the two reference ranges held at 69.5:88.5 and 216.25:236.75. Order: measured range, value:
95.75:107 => -0.28 ch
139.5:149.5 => -0.15 ch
